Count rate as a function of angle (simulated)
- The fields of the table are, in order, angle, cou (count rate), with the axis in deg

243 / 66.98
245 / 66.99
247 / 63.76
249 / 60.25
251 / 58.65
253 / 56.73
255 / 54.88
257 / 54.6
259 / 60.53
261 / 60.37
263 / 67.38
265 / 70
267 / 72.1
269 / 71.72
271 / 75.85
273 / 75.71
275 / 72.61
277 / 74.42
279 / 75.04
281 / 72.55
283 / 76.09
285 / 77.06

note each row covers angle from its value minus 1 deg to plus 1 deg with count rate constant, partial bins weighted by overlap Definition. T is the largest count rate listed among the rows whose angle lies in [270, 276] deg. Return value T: 75.85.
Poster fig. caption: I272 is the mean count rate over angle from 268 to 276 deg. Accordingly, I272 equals 74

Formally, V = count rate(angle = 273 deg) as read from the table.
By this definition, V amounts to 75.71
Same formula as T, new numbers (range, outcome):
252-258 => 56.73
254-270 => 72.1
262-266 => 70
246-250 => 63.76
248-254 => 60.25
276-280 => 75.04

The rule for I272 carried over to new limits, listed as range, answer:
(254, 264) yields 59.6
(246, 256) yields 58.9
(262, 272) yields 71.4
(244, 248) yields 65.4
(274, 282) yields 73.7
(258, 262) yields 60.5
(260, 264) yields 63.9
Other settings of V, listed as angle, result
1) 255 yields 54.88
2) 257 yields 54.6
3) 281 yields 72.55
